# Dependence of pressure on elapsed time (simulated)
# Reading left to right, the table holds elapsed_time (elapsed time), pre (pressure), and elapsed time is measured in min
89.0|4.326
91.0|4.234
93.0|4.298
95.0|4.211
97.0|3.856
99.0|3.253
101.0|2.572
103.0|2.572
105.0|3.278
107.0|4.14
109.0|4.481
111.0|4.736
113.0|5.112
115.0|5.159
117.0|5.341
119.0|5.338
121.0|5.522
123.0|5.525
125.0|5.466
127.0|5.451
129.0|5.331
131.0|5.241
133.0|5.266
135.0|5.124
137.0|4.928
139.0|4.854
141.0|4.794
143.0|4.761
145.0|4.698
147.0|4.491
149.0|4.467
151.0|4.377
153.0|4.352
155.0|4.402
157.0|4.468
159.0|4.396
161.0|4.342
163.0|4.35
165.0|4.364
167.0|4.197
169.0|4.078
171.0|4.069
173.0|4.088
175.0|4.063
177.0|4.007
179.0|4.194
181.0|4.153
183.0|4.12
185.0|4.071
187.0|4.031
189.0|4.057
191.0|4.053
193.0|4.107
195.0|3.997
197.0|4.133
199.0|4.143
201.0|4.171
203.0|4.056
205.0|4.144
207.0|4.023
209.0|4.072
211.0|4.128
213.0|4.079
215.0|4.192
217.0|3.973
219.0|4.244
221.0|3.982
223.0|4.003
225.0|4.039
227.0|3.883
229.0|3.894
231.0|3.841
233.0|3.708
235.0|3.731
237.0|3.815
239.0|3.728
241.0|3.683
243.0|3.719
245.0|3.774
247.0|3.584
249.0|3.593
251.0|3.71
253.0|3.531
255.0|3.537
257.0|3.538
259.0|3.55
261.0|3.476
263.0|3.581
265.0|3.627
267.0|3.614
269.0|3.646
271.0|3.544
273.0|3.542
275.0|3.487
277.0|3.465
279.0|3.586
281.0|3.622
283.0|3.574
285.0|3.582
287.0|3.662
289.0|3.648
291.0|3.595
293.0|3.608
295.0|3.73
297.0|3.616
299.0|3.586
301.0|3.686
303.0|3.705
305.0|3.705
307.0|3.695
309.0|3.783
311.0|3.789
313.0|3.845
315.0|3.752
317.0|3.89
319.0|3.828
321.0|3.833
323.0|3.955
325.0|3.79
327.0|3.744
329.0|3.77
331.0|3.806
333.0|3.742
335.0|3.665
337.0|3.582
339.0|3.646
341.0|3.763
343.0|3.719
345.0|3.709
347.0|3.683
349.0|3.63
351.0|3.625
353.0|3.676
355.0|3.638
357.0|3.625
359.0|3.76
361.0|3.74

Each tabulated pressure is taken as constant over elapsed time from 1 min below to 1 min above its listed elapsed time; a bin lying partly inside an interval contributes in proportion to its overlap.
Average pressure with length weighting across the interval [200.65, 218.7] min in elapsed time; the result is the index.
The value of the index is 4.1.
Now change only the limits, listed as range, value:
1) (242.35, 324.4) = 3.65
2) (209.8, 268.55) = 3.78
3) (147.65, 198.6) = 4.2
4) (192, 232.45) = 4.05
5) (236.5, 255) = 3.67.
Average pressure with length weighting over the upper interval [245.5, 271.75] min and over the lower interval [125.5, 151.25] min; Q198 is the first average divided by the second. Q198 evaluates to 0.73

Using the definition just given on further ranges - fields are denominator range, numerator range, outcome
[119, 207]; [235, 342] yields 0.82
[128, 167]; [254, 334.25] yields 0.79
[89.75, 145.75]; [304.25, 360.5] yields 0.81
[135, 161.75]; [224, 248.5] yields 0.82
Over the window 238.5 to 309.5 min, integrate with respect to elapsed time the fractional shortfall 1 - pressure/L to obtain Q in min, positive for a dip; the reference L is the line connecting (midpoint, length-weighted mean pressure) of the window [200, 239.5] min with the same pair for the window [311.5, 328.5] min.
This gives 5.1 min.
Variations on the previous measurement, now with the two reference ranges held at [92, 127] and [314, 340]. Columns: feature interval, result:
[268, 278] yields 1.0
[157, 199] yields 0.7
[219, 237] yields 0.8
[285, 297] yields 0.7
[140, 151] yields -0.7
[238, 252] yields 1.2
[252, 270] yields 1.8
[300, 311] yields 0.3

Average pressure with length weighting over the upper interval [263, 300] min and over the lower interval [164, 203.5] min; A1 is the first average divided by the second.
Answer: 0.9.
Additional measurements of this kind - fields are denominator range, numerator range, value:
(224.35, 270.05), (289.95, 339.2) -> 1.01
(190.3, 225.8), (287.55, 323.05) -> 0.91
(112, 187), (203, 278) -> 0.81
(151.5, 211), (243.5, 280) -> 0.86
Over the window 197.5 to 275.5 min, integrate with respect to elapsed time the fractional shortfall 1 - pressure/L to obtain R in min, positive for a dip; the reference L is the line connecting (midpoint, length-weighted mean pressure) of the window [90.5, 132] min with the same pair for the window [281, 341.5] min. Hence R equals 4.09 min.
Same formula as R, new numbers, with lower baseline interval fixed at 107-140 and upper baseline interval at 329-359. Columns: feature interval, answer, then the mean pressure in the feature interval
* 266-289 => 3.1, 3.58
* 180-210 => 3.8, 4.09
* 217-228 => 1.1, 4.02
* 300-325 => 0.7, 3.79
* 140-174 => 3.7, 4.39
